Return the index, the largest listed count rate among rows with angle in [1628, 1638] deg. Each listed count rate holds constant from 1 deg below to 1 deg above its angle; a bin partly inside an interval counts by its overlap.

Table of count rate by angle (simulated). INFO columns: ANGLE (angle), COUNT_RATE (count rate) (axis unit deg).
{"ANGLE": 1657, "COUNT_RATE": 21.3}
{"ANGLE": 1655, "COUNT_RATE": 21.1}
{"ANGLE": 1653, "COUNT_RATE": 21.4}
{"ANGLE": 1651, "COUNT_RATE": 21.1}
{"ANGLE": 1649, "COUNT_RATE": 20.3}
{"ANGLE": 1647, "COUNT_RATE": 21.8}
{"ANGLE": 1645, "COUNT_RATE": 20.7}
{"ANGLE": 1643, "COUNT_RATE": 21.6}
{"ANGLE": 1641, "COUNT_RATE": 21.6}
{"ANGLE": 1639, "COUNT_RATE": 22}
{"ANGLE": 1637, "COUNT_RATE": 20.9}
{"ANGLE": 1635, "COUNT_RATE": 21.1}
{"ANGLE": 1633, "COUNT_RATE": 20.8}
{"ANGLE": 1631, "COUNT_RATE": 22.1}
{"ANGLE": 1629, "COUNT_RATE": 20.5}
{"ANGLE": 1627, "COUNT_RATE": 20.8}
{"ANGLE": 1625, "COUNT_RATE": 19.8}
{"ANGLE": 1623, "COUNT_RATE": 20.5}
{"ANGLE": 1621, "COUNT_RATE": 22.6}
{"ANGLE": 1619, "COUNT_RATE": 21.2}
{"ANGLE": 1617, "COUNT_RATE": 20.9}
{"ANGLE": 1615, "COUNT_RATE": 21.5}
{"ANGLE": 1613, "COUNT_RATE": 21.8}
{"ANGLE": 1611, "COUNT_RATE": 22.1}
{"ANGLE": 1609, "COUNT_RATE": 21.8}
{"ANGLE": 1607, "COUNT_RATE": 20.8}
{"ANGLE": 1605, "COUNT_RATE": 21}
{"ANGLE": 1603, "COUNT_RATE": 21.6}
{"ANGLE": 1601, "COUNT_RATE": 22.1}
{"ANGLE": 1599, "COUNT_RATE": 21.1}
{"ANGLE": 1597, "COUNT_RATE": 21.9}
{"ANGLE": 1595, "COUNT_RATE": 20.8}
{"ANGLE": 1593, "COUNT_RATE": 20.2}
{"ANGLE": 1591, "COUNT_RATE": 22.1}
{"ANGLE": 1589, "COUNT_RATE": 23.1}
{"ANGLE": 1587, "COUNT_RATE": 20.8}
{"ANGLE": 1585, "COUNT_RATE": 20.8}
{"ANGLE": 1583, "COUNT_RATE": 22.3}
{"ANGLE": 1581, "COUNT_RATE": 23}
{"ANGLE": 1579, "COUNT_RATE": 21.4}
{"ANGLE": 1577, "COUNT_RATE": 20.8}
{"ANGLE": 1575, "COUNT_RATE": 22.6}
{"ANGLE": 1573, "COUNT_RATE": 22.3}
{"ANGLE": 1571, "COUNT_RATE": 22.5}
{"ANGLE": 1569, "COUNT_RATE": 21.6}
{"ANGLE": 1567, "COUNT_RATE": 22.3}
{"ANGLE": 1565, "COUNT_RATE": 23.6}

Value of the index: 22.1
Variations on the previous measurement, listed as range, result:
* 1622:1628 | 20.8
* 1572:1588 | 23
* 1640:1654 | 21.8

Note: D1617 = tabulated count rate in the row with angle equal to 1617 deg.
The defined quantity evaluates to 20.9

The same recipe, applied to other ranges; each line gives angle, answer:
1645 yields 20.7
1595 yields 20.8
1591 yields 22.1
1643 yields 21.6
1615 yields 21.5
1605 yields 21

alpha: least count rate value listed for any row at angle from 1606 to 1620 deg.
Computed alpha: 20.8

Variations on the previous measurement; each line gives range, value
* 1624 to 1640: 19.8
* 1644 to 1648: 20.7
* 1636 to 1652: 20.3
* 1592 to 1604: 20.2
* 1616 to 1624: 20.5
